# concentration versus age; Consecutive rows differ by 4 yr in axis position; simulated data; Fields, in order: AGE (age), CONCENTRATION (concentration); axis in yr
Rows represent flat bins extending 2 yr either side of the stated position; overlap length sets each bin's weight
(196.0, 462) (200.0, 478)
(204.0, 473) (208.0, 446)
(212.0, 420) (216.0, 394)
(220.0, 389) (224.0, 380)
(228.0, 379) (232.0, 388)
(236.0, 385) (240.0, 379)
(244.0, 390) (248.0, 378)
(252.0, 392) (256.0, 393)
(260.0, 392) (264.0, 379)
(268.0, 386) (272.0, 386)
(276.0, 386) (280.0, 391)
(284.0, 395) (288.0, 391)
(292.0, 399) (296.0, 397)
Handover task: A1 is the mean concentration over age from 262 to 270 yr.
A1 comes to 382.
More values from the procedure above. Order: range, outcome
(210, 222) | 401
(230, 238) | 386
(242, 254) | 387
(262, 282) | 386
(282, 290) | 393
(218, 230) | 383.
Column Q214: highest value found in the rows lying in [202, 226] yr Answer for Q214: 473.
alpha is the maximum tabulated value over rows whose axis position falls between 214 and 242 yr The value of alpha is 394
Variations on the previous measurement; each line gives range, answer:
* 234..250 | 390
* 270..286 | 395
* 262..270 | 386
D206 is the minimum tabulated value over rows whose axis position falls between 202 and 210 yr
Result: 446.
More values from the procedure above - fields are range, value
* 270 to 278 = 386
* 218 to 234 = 379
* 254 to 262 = 392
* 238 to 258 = 378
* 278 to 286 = 391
